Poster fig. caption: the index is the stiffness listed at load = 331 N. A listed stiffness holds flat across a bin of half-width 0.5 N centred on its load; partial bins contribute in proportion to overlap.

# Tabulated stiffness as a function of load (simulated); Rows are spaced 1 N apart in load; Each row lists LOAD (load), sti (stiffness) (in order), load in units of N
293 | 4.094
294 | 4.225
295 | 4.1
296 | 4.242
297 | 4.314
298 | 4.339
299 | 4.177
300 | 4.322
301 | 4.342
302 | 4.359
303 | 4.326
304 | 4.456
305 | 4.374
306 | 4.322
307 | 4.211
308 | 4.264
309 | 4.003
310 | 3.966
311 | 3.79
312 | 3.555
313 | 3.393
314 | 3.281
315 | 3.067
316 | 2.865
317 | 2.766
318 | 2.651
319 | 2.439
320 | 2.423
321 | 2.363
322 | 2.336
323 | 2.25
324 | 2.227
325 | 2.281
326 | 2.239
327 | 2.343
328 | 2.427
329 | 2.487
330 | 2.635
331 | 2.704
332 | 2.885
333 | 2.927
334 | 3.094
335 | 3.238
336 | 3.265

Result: 2.704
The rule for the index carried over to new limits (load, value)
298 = 4.339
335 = 3.238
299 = 4.177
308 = 4.264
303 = 4.326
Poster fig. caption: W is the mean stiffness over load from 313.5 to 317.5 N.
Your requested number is 2.99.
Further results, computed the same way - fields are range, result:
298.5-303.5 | 4.31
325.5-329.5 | 2.37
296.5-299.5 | 4.28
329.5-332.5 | 2.74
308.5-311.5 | 3.92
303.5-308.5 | 4.33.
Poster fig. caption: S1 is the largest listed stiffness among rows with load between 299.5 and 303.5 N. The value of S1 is 4.359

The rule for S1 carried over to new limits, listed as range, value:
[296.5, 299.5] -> 4.339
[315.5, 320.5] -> 2.865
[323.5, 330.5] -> 2.635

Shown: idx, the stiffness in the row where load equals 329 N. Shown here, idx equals 2.487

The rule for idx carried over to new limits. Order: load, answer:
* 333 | 2.927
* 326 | 2.239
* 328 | 2.427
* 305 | 4.374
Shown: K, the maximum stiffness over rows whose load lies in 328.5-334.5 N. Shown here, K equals 3.094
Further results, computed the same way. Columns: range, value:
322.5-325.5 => 2.281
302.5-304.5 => 4.456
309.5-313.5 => 3.966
